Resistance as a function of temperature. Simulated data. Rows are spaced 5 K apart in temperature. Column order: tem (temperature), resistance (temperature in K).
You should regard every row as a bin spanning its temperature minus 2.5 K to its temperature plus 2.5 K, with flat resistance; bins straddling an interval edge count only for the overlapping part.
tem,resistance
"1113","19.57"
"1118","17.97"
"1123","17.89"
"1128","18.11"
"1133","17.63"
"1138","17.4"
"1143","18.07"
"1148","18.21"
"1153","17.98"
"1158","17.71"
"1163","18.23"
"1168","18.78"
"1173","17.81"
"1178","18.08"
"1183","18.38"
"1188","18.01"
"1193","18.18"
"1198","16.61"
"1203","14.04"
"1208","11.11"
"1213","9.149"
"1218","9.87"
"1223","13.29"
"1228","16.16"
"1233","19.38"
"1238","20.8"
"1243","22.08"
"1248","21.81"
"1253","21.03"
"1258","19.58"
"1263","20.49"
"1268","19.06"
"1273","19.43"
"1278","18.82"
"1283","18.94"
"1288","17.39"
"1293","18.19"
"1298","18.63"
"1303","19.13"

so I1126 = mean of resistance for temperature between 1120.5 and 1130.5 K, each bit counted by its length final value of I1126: 18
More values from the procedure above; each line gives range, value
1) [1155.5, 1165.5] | 18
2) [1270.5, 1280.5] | 19.1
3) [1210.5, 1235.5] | 13.6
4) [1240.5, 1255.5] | 21.6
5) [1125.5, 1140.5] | 17.7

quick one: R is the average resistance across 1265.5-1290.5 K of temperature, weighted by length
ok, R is 18.7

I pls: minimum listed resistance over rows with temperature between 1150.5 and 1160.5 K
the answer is 17.71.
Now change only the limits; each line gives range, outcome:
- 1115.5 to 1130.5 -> 17.89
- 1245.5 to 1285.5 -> 18.82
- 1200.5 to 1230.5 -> 9.149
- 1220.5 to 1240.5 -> 13.29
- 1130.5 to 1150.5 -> 17.4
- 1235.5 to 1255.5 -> 20.8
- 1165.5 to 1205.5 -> 14.04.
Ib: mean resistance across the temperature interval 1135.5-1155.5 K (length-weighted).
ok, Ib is 17.9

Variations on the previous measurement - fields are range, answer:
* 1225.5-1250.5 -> 20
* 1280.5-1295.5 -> 18.2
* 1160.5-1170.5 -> 18.5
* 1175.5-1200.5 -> 17.9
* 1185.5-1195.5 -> 18.1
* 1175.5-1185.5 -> 18.2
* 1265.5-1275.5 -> 19.2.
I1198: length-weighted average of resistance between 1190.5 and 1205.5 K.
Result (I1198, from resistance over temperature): 16.3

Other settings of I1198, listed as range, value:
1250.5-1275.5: 19.9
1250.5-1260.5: 20.3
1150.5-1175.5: 18.1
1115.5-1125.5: 17.9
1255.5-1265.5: 20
